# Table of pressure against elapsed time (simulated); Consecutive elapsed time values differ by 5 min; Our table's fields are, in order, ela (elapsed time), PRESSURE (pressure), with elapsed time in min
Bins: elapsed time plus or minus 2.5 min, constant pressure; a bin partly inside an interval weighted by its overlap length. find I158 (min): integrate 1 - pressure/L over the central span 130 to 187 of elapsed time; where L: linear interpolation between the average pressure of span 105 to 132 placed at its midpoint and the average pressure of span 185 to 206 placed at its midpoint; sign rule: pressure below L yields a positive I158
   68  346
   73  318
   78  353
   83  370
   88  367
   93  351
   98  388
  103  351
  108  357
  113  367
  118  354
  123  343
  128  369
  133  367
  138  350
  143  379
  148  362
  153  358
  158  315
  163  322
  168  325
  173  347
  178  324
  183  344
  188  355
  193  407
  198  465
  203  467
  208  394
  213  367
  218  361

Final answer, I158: 6.5 min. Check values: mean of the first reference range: 358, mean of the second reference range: 421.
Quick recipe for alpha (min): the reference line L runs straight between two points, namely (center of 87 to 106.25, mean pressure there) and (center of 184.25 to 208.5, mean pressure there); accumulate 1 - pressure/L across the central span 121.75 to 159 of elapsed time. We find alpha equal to 2.8 min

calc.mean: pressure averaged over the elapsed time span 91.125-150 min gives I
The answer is 362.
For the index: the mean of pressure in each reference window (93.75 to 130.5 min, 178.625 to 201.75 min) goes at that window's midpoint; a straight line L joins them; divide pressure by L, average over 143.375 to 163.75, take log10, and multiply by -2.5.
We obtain 0.10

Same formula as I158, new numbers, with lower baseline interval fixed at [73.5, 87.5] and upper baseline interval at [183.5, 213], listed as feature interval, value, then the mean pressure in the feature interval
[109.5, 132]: 0.91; 359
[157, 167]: 1.84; 320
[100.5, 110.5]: 0.36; 354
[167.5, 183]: 2.46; 335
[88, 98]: -0.07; 364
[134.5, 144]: 0.49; 362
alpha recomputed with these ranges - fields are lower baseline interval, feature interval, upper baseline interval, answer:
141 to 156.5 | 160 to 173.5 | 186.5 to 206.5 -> 2.03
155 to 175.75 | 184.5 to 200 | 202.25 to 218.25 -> -1.45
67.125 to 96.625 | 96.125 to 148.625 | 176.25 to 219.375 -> 0.43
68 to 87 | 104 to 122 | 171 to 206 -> 0.18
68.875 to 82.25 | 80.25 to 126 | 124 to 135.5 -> -1.02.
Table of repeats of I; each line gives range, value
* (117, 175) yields 349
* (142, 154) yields 366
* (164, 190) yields 338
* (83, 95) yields 362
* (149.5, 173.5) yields 333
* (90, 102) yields 367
